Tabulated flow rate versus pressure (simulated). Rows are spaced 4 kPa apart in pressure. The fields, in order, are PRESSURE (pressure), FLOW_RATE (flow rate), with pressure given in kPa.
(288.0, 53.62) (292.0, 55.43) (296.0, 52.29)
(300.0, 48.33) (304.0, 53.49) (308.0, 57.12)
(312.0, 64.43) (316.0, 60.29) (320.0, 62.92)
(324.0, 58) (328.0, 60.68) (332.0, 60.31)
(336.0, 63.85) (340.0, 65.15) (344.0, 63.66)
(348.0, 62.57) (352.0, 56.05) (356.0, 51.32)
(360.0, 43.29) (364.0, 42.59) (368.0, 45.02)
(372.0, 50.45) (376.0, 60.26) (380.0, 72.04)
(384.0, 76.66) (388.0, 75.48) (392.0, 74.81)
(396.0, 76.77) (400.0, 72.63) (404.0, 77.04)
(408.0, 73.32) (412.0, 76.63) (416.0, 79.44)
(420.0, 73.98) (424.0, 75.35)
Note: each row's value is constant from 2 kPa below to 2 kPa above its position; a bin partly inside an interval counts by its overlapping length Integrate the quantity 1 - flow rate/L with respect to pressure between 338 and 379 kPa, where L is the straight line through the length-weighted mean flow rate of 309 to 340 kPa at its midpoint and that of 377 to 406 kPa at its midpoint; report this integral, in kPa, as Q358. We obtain 8.1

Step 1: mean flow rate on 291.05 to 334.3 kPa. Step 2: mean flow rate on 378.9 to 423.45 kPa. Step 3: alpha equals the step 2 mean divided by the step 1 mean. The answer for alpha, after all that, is 1.3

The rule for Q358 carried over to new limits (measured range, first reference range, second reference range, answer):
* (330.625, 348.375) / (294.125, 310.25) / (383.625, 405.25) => -0.34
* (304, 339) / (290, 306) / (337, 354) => -2.17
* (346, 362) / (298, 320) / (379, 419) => 3.13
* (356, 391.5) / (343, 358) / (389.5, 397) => 5.05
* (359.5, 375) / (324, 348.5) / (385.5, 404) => 5.09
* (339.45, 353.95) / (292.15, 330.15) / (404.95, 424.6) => 0.48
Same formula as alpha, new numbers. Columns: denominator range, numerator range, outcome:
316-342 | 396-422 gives 1.23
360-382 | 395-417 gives 1.43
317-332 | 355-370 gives 0.75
